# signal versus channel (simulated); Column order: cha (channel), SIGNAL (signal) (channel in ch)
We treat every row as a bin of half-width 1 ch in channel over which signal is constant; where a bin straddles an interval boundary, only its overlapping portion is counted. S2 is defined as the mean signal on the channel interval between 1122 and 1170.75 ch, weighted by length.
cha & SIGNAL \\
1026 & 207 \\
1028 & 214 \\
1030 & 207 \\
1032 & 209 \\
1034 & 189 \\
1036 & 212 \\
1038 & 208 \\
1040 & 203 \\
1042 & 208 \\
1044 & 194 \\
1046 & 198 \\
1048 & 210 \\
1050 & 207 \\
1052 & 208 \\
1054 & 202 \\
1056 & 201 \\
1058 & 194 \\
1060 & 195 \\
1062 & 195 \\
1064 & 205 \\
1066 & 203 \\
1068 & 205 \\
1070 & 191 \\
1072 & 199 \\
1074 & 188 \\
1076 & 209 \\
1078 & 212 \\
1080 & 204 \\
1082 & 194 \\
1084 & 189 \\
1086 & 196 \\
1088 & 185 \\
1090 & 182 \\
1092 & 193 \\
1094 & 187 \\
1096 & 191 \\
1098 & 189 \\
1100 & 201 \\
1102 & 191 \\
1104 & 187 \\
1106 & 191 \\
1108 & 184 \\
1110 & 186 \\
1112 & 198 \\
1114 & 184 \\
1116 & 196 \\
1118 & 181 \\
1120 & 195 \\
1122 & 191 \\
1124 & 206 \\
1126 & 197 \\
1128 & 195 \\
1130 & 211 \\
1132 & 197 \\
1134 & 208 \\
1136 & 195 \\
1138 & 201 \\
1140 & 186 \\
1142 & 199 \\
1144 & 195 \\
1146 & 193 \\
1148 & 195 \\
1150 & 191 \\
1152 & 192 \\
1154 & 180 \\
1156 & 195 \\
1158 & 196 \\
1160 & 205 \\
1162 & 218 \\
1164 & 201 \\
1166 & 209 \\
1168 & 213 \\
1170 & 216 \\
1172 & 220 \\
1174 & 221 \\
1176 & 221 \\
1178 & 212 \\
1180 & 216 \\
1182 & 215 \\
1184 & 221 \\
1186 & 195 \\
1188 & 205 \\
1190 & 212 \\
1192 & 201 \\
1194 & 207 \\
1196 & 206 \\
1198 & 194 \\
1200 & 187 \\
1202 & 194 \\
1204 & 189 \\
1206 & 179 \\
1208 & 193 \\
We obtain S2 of 199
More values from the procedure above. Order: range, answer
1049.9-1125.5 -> 195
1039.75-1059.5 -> 202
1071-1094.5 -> 195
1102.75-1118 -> 189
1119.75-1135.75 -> 200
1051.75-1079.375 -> 200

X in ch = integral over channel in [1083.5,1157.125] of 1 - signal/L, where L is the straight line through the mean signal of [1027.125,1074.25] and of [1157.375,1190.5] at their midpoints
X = 5.2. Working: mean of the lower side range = 202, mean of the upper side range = 212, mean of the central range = 193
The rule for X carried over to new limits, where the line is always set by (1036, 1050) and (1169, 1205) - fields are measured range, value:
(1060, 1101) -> 1.8 ch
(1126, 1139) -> 0.3 ch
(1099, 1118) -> 1.4 ch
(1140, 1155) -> 1.1 ch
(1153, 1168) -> 0.4 ch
